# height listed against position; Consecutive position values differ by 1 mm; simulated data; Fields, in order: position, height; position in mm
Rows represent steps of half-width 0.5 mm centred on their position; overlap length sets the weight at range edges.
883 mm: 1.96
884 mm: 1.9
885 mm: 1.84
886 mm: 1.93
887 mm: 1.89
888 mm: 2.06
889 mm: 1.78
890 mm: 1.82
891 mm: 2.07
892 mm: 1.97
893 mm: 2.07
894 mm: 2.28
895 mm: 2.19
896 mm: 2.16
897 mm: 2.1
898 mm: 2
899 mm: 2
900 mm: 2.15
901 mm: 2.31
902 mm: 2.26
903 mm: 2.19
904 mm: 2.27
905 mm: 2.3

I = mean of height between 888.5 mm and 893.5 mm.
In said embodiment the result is 1.94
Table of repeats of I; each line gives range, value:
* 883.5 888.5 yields 1.92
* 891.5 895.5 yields 2.13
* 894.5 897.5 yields 2.15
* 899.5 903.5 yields 2.23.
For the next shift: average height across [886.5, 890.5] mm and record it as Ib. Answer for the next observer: 1.89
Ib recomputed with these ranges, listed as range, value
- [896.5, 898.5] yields 2.05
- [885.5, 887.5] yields 1.91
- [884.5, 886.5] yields 1.89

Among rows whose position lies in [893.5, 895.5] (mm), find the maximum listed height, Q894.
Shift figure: 2.28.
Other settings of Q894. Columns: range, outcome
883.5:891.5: 2.07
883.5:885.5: 1.9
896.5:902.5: 2.31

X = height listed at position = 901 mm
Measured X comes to 2.31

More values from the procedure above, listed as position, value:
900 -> 2.15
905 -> 2.3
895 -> 2.19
